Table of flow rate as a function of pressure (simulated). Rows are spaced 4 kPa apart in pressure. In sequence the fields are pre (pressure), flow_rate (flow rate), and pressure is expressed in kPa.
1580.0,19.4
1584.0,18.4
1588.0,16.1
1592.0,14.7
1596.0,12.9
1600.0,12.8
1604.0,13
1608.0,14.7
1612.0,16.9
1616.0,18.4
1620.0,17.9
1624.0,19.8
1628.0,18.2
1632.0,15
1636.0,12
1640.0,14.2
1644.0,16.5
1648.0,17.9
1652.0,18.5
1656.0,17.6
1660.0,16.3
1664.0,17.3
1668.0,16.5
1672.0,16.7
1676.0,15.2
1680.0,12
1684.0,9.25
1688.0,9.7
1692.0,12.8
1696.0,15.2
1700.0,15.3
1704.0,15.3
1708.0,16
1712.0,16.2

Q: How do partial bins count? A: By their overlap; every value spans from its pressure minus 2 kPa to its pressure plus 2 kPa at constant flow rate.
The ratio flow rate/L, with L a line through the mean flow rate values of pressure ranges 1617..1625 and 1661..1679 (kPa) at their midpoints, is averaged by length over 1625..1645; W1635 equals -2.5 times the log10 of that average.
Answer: 0.17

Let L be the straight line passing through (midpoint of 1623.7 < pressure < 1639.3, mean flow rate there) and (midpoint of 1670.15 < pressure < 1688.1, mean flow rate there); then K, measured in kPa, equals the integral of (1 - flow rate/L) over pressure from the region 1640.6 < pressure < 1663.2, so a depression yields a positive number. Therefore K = -4.23 kPa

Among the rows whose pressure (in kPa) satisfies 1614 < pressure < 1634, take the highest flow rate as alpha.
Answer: 19.8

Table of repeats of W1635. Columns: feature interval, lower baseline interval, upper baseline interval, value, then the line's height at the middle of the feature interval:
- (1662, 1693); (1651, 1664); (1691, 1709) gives 0.19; 16.2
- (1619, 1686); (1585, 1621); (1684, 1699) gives -0.17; 13.6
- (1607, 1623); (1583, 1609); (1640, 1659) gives -0.12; 15.5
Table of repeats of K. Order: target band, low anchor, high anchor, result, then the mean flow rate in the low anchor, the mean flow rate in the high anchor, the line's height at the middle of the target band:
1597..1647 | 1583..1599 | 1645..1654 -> 2.7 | 15.2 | 18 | 16.7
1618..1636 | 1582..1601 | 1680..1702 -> -3.7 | 15.1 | 12.4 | 14.1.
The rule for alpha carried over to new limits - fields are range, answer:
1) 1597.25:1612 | 16.9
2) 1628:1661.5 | 18.5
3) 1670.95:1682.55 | 16.7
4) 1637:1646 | 16.5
